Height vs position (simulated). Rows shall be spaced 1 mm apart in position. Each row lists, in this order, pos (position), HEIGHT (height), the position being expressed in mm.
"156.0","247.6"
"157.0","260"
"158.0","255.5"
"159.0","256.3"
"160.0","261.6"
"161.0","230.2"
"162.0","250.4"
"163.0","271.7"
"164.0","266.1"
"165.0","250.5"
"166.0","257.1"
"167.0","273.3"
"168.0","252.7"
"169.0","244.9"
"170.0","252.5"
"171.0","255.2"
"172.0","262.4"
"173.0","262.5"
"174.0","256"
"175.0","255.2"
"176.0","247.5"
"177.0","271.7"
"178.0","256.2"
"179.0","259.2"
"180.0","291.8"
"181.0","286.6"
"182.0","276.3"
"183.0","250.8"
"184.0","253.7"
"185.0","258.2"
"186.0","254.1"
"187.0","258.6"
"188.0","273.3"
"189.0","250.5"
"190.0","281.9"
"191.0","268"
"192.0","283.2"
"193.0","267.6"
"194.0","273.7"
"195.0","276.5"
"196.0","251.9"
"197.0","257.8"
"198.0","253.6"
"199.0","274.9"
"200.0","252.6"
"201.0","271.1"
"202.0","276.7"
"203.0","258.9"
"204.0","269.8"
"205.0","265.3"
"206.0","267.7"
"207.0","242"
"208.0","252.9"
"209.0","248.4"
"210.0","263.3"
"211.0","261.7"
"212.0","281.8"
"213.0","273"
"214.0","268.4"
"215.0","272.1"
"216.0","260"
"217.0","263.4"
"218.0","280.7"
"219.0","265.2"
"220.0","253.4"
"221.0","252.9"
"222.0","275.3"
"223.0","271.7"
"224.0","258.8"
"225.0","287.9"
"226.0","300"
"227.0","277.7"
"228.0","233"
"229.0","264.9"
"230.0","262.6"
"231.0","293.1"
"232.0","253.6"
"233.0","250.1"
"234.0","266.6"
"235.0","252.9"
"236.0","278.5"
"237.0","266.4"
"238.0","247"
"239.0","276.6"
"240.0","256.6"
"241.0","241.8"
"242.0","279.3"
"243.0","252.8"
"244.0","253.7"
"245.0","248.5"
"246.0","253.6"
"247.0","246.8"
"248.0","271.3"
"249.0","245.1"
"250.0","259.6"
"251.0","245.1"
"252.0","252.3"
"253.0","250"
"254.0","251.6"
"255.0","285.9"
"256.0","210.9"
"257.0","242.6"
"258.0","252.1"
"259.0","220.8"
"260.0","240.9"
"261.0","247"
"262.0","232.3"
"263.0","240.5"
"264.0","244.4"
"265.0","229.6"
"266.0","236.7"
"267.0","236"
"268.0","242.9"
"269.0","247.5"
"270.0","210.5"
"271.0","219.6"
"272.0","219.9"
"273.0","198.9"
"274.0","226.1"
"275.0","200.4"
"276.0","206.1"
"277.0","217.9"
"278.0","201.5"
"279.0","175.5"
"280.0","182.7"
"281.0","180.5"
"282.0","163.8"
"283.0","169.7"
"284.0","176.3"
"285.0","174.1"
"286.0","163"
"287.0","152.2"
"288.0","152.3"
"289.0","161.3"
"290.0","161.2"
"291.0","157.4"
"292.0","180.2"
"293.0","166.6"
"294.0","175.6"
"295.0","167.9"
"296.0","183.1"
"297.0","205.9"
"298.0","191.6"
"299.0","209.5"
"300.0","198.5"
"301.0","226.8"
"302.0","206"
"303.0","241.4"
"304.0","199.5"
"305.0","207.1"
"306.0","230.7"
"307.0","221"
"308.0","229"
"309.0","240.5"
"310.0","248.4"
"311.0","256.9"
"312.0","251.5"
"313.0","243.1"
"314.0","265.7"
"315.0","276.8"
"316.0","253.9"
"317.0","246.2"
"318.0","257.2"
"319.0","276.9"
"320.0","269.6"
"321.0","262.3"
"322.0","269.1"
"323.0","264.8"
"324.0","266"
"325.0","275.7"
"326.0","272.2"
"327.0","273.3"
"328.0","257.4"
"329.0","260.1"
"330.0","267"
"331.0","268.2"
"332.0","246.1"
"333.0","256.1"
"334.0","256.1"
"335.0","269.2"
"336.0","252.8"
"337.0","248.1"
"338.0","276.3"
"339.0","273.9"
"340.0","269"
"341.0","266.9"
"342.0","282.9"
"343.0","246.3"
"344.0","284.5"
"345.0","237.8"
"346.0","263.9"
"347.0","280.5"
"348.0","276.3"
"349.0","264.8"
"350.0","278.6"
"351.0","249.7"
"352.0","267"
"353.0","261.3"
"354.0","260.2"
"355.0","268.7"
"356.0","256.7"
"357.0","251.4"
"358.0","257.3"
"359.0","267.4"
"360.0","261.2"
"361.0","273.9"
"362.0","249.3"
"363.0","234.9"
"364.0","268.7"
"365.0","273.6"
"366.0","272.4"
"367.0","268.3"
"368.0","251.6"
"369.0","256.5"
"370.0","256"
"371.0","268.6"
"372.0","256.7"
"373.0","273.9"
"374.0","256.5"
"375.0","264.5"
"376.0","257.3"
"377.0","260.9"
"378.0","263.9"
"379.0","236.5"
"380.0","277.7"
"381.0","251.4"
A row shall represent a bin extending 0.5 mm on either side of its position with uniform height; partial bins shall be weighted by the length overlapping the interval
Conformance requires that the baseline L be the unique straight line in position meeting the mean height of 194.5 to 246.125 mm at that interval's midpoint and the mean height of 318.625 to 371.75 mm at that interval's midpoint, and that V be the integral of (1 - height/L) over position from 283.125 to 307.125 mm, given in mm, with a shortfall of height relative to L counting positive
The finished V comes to 7.0 mm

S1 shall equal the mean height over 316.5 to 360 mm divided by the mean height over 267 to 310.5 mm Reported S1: 1.3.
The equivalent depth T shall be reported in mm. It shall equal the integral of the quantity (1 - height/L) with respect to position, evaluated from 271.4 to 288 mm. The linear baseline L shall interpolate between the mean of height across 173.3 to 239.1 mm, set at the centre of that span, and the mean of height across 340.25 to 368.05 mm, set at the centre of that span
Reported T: 4.85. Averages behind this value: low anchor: 265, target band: 187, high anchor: 264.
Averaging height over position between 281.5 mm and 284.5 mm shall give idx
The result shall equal 170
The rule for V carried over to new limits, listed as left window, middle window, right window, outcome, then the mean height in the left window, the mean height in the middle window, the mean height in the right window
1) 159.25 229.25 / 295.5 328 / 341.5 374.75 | 2.7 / 264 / 242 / 263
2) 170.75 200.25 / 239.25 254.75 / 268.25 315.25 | -1.8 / 264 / 255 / 203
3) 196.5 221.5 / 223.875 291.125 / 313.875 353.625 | 8.1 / 264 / 232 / 265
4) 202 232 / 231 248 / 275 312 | -1.0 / 266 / 259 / 195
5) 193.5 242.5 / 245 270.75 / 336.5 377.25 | 2.0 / 265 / 244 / 263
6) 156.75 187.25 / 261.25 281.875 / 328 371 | 3.5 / 259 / 217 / 263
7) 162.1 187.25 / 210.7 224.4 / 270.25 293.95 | -2.2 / 261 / 267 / 183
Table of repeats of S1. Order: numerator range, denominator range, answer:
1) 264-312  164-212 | 0.77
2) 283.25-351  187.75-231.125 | 0.88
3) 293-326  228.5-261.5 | 0.92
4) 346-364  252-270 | 1.09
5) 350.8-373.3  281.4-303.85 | 1.44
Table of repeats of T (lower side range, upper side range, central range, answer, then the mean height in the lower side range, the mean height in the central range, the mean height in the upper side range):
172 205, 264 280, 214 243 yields -2.79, 265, 266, 218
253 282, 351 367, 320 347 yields -1.44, 224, 264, 261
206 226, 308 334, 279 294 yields 5.40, 266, 168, 260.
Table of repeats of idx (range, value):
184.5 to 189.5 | 259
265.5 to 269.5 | 241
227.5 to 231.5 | 263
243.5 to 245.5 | 251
